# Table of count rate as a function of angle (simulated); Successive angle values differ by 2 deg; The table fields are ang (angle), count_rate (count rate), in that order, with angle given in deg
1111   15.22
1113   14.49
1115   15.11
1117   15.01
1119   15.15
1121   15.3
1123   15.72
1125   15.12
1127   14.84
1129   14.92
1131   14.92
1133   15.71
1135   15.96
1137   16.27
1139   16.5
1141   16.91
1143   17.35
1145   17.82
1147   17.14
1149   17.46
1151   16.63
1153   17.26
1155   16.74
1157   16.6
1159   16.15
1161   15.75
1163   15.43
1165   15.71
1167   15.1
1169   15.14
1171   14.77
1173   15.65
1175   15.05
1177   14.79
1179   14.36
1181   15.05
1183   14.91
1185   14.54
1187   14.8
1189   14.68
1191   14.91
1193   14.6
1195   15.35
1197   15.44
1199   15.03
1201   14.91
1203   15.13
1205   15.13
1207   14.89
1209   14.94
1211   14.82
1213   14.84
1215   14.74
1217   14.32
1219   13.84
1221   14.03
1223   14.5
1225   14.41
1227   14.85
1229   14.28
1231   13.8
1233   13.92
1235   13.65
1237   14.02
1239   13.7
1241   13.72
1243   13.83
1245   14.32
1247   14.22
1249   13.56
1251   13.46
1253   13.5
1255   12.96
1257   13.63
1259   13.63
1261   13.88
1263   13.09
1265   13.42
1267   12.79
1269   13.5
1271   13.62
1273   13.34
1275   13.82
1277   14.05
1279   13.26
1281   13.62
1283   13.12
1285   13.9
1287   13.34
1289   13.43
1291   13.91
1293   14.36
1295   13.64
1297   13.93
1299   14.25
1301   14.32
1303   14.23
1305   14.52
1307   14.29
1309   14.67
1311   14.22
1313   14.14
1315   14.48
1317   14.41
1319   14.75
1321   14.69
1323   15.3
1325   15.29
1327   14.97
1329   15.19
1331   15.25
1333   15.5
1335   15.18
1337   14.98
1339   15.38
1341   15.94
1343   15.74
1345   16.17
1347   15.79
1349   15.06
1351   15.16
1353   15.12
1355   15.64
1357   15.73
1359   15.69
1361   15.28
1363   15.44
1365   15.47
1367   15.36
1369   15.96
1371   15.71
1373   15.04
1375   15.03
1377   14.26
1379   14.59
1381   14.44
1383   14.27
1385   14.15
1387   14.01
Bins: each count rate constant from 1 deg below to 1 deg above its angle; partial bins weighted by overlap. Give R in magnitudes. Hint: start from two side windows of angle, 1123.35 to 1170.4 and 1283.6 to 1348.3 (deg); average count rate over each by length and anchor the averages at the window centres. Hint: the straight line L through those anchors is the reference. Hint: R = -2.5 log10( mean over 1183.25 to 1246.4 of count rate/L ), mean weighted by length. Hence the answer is 0.07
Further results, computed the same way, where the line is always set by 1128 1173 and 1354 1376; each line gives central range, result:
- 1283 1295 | 0.15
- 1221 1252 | 0.14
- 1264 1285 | 0.17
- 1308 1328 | 0.07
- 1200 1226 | 0.09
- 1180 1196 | 0.08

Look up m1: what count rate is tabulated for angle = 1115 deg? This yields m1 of 15.11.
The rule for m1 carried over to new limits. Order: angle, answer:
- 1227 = 14.85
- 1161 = 15.75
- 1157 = 16.6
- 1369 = 15.96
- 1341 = 15.94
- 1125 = 15.12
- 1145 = 17.82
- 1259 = 13.63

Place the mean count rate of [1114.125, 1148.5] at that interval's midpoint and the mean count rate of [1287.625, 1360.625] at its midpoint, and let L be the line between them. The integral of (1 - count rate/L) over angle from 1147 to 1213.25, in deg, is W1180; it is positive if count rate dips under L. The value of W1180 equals 1.1 deg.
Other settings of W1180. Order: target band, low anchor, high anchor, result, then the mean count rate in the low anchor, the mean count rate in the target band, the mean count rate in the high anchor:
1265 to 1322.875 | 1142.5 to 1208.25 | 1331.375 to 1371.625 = 5.8 deg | 15.6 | 14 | 15.5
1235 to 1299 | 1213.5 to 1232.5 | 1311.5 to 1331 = 3.9 deg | 14.3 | 13.6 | 14.8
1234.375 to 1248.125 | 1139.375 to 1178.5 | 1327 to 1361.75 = 1.7 deg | 16.2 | 13.9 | 15.4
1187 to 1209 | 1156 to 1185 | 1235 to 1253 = -0.4 deg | 15.3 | 15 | 13.8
